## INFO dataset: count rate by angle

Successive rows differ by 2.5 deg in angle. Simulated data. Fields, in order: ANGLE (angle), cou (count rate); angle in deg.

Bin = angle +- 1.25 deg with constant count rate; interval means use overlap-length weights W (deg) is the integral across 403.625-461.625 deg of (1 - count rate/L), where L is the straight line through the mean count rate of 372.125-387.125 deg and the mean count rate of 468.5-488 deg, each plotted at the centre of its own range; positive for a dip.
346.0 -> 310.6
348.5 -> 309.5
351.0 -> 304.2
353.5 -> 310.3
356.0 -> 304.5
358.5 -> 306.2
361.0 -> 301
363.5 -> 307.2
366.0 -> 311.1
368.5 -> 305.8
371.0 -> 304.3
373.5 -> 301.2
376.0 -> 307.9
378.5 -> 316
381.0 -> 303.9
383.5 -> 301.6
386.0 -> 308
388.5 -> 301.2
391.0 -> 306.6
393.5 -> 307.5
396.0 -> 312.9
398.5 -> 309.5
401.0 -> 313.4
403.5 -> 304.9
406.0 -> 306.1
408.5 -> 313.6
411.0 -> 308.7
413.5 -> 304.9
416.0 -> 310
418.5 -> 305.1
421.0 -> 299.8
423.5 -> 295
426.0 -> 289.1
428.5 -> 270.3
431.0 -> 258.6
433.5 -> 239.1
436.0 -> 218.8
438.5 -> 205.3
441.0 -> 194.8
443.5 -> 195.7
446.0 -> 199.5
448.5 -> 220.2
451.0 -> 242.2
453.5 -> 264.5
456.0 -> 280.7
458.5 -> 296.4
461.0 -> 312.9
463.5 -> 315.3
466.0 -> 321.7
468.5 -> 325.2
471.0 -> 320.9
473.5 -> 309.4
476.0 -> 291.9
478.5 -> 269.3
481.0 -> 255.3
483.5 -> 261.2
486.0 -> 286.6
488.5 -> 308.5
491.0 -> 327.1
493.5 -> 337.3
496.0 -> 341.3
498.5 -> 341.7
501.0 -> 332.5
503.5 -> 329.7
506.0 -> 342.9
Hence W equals 5.9 deg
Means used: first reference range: 306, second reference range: 288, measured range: 267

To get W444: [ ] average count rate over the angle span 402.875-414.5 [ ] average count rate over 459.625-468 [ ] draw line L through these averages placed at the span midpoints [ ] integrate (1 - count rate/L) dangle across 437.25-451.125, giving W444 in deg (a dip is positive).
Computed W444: 4.7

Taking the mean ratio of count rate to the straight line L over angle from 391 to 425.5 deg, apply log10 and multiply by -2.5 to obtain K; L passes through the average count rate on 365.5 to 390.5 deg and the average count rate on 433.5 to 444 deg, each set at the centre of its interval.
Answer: -0.19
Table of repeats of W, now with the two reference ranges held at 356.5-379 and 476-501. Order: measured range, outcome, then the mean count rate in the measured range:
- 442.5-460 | 3.5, 244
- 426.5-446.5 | 5.2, 226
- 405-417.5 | -0.1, 309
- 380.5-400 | 0.0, 307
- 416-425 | 0.1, 301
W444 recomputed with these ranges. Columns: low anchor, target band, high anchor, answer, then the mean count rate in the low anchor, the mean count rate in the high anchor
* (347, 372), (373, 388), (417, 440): -0.7 deg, 306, 264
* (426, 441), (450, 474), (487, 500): -1.4 deg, 239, 330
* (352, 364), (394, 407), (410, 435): -0.7 deg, 306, 287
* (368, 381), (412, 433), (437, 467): -1.2 deg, 307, 253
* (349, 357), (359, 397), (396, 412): 0.2 deg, 307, 310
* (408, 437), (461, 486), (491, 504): 1.7 deg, 284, 336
